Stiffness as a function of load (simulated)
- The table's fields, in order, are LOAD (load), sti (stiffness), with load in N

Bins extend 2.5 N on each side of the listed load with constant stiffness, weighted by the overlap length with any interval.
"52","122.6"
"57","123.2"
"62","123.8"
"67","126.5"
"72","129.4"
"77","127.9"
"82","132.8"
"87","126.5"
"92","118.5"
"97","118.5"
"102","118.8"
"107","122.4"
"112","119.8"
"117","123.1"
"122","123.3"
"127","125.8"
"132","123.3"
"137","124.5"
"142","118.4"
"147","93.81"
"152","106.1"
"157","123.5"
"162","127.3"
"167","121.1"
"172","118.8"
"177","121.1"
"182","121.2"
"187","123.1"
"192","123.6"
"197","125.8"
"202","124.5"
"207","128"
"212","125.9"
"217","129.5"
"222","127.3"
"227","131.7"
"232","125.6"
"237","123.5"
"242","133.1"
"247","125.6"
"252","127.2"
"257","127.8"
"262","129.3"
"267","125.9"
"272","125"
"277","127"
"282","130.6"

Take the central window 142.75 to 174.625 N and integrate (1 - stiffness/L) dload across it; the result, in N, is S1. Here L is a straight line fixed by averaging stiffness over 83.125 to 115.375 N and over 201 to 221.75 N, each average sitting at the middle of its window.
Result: 2.3 N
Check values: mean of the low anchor 121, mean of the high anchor 127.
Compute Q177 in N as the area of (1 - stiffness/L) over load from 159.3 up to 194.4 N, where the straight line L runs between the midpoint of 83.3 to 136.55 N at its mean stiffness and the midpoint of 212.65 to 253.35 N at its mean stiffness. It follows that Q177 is 0.8 N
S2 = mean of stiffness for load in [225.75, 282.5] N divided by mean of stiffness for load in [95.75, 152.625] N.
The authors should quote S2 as 1.1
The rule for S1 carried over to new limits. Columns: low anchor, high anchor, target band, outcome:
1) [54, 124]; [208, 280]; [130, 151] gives 1.8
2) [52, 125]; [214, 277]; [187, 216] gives 0.2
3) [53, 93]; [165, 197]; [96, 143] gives 0.9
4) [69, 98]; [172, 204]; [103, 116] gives 0.4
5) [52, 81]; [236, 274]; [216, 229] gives -0.2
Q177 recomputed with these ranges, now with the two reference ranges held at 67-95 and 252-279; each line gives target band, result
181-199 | 0.48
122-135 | 0.26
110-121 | 0.44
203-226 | -0.14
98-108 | 0.54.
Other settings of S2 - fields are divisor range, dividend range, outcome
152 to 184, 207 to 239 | 1.05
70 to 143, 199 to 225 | 1.03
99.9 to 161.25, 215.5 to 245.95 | 1.08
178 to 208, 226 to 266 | 1.03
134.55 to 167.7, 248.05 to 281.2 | 1.10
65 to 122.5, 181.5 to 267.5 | 1.02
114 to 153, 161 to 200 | 1.04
